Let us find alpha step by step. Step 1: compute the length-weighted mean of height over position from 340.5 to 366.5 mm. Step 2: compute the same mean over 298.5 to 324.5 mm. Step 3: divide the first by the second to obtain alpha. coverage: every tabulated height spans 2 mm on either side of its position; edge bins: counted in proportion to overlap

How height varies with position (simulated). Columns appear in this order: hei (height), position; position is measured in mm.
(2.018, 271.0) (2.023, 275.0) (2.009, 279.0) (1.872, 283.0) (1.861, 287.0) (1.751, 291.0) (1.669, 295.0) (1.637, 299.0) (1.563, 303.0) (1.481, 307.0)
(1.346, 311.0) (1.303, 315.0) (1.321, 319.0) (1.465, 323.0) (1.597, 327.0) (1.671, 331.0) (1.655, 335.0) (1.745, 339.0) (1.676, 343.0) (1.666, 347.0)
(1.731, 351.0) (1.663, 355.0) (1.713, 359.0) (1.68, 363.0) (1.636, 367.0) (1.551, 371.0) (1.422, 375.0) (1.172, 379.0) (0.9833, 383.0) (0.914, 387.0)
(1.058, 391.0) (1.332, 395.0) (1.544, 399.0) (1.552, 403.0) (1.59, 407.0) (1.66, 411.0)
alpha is 1.2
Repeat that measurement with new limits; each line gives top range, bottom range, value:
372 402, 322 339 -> 0.76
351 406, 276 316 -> 0.85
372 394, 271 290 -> 0.59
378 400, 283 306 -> 0.68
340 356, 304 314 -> 1.19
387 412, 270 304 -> 0.77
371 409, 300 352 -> 0.84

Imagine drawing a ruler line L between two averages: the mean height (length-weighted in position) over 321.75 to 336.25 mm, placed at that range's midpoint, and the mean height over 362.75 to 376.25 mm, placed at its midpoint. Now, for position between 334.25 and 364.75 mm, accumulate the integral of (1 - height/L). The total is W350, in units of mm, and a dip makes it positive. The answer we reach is -2.1 mm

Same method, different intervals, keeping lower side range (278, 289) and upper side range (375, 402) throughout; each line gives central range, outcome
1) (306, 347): 1.83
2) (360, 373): -2.70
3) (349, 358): -1.66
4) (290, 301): 0.88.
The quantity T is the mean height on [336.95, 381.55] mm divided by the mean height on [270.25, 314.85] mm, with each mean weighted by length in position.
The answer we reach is 0.9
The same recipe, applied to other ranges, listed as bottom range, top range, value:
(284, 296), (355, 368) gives 0.94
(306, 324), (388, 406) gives 0.99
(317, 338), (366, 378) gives 0.97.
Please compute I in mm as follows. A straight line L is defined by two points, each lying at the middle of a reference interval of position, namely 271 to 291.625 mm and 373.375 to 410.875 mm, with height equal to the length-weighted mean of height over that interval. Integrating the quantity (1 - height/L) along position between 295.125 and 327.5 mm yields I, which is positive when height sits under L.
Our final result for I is 5.3 mm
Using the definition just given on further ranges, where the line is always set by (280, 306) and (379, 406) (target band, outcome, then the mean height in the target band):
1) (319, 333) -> 0.2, 1.54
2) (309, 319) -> 1.8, 1.32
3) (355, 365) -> -2.1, 1.69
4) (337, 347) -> -1.5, 1.7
